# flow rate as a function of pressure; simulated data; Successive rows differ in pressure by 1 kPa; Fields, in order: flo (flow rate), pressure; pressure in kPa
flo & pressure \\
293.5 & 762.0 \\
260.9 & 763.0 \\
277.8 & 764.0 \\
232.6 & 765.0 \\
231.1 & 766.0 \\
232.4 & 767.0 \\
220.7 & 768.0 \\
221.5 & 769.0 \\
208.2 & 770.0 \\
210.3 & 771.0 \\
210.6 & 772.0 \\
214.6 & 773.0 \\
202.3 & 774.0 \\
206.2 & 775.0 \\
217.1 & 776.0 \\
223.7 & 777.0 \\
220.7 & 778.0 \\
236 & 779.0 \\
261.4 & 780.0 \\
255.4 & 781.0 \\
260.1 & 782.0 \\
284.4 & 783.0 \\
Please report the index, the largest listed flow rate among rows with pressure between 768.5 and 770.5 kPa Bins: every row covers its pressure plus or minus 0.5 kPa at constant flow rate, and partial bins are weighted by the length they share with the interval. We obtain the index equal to 221.5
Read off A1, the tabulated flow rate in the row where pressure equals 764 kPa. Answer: 277.8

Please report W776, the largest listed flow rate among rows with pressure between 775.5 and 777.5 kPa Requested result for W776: 223.7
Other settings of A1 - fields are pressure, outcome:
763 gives 260.9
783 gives 284.4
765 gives 232.6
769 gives 221.5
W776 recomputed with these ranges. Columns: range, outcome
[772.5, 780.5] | 261.4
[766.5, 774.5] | 232.4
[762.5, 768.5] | 277.8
